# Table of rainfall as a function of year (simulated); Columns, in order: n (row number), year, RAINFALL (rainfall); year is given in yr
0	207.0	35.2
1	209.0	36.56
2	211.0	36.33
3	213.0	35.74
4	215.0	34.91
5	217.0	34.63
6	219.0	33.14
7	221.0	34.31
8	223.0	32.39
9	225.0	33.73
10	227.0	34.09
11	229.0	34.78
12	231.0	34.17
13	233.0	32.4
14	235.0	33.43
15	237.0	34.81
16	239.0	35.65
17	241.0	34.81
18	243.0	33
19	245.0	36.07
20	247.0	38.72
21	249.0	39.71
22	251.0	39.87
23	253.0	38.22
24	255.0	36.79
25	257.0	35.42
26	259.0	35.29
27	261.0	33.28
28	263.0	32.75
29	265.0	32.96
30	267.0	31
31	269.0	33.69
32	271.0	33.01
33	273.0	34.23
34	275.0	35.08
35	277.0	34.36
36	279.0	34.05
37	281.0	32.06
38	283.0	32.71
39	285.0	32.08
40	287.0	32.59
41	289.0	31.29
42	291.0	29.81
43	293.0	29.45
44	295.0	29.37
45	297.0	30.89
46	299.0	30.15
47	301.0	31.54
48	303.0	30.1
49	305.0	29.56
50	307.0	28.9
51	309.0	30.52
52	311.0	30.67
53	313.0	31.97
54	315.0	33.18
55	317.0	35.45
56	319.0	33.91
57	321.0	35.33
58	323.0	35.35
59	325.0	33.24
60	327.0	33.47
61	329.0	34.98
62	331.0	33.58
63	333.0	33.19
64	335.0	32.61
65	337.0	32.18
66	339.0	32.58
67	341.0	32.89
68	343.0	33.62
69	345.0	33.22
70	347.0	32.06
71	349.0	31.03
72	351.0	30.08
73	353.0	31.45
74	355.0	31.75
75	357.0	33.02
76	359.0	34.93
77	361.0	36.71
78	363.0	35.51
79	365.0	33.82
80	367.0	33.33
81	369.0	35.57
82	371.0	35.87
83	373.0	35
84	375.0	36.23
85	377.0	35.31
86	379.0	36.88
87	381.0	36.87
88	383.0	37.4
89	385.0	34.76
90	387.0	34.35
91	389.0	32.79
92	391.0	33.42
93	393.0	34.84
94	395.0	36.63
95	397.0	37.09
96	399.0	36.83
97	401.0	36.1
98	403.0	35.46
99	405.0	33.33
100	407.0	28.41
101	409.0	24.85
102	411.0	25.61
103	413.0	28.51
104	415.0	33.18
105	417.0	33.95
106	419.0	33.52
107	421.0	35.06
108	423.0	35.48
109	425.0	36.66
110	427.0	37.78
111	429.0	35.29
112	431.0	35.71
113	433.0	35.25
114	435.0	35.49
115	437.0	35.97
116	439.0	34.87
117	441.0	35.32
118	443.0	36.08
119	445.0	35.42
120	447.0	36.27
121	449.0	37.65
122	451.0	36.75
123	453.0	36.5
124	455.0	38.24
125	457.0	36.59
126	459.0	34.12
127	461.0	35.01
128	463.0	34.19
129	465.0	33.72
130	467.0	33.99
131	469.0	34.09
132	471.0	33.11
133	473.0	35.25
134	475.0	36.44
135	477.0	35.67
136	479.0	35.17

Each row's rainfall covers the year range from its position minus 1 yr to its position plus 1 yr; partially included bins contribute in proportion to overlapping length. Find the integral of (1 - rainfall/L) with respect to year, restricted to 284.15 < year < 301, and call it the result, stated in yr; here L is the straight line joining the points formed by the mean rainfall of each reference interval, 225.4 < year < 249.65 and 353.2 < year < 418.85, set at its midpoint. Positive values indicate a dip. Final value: 1.90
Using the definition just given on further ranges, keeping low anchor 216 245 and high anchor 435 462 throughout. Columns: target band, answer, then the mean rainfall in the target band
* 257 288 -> 0.96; 33.3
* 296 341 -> 3.11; 32.4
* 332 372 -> 2.14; 33.3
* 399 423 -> 2.48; 32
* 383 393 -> 0.34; 34.3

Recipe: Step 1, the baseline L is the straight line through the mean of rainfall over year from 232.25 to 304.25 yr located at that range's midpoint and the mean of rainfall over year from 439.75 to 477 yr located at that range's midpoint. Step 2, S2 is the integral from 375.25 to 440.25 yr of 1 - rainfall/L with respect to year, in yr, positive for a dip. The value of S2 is 1.2 yr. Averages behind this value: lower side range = 33.6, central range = 34.3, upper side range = 35.5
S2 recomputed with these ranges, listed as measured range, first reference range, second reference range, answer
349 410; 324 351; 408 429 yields -2.81 yr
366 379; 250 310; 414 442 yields -0.40 yr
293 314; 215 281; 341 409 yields 2.51 yr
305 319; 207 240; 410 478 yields 1.16 yr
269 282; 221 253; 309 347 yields 0.24 yr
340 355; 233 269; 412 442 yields 1.28 yr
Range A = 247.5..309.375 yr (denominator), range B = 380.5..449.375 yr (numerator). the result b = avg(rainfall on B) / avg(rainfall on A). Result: 1.04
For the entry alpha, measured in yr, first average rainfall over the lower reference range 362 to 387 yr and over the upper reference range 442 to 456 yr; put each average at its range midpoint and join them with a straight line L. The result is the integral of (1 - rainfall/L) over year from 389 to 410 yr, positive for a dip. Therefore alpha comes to 1.3 yr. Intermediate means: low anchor 35.5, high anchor 36.7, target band 33.7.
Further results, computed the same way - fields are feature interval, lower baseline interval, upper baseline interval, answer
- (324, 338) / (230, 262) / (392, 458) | 0.8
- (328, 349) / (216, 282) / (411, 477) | 1.1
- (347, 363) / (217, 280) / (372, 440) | 0.8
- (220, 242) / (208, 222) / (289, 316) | 0.1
